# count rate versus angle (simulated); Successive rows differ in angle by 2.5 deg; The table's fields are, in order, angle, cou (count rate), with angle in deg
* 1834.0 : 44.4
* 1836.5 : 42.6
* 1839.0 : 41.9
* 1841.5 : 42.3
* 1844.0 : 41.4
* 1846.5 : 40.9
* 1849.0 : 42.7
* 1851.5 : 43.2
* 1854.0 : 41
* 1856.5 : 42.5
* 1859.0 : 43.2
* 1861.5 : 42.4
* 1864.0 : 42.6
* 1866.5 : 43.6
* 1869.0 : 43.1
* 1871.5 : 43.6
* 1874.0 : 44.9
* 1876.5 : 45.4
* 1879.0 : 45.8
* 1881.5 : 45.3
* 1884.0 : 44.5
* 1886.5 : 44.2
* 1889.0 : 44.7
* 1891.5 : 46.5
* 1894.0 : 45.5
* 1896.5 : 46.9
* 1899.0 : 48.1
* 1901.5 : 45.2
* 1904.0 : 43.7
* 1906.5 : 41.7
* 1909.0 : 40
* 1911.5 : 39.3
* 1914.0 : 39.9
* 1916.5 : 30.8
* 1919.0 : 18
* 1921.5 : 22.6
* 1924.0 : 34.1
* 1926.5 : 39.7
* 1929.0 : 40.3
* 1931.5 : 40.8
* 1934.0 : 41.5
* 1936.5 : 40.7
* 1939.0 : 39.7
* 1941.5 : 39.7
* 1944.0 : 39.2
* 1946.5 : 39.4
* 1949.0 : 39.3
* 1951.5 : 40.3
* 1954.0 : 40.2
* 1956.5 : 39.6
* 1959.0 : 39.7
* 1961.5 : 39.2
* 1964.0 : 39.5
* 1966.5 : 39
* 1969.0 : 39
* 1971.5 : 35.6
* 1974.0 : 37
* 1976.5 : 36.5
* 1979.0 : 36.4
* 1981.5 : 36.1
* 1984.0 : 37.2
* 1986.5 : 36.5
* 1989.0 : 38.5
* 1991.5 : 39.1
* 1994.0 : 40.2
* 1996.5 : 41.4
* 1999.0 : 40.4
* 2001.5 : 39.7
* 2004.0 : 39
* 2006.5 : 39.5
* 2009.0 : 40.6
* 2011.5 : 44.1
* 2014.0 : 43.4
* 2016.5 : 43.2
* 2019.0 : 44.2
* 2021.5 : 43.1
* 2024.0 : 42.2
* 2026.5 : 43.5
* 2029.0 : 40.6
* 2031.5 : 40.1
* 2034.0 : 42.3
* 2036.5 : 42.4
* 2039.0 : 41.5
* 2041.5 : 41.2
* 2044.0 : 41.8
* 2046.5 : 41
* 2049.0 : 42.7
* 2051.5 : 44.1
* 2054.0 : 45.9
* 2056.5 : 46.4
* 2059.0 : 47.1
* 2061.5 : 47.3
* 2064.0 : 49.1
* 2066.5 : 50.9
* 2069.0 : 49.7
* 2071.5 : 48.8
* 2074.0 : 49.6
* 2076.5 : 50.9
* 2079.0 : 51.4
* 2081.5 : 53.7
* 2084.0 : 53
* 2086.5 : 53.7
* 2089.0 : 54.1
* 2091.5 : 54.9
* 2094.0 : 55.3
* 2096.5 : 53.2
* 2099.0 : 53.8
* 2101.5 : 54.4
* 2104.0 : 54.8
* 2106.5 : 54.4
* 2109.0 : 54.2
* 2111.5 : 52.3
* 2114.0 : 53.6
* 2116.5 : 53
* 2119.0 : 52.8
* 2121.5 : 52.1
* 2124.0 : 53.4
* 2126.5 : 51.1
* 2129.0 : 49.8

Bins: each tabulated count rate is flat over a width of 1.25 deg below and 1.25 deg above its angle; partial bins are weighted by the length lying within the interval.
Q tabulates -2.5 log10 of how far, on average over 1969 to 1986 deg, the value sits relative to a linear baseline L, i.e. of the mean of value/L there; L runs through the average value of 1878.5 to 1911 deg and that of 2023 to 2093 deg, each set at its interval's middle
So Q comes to 0.24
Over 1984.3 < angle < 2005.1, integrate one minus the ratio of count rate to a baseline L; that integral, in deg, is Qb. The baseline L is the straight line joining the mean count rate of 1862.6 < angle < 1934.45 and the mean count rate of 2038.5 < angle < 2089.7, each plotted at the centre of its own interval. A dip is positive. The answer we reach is 2.7 deg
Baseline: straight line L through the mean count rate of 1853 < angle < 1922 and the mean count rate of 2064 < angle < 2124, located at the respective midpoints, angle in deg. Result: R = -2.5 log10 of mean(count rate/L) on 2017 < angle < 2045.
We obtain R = 0.17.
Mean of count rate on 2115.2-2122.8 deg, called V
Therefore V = 52.6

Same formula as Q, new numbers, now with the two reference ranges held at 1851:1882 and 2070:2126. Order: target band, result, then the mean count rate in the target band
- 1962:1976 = 0.25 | 38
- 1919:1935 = 0.30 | 35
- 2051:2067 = 0.09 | 47.2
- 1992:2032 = 0.19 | 41.6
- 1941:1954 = 0.18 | 39.6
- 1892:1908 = -0.01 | 45.2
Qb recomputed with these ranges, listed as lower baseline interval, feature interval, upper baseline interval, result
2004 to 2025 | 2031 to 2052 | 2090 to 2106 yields 2.0 deg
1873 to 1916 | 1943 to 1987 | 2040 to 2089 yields 7.0 deg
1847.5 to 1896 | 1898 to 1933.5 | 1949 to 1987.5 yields 3.4 deg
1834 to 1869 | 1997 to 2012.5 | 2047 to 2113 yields 2.4 deg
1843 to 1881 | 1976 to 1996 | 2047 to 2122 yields 4.1 deg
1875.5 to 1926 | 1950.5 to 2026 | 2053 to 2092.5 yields 9.7 deg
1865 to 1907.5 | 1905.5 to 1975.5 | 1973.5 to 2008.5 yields 6.4 deg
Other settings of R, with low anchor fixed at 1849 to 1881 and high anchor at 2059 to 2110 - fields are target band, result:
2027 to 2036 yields 0.209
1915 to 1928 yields 0.477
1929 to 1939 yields 0.137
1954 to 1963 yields 0.190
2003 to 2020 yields 0.174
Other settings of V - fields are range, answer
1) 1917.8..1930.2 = 31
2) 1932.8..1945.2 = 40.2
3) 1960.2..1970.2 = 39.2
